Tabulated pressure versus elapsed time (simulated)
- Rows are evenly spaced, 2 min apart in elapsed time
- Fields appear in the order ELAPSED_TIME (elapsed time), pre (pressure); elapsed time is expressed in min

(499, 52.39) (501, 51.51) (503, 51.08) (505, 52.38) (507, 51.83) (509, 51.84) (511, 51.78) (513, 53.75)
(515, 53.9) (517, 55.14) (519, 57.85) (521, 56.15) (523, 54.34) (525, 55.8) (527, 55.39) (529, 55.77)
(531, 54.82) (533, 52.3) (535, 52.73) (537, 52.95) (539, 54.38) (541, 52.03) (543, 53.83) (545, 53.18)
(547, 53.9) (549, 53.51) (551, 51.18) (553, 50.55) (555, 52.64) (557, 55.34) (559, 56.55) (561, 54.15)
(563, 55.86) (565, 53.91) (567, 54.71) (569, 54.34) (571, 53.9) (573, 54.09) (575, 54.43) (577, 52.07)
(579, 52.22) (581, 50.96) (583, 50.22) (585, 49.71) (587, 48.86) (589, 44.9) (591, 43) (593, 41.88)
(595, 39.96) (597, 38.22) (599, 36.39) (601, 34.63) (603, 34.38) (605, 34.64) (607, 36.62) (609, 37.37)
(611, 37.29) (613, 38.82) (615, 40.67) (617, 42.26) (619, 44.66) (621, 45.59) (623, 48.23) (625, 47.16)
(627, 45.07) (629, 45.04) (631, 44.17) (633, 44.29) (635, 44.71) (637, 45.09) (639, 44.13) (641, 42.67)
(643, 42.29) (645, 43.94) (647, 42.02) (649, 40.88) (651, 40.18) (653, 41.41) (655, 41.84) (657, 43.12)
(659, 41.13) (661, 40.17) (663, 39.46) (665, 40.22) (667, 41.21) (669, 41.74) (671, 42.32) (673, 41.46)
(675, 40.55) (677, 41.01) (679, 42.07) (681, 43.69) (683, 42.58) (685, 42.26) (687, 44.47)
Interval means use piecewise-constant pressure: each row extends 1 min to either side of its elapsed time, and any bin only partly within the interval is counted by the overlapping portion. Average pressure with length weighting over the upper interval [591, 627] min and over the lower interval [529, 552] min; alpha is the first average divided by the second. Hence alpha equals 0.8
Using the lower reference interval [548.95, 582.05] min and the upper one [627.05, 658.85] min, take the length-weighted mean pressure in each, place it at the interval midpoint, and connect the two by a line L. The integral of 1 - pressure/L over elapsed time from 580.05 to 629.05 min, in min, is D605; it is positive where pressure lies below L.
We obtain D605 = 6.1 min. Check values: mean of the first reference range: 53.5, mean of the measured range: 42.2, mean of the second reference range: 43.1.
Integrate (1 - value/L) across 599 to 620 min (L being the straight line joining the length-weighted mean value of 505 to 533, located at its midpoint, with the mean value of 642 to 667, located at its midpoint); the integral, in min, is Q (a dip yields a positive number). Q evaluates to 3.5 min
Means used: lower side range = 54.3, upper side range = 41.4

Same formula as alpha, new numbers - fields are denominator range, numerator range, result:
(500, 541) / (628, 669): 0.79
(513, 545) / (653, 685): 0.76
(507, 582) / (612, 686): 0.79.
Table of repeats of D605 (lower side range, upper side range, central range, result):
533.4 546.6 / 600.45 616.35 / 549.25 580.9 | -4.37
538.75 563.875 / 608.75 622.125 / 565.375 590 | -1.63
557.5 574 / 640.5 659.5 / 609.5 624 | 1.42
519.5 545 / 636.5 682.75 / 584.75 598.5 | 1.50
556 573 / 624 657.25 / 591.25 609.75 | 4.52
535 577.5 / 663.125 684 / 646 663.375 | 0.93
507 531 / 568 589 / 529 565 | -0.24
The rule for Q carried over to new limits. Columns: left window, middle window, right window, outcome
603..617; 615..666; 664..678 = -4.8 min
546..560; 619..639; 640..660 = -0.4 min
